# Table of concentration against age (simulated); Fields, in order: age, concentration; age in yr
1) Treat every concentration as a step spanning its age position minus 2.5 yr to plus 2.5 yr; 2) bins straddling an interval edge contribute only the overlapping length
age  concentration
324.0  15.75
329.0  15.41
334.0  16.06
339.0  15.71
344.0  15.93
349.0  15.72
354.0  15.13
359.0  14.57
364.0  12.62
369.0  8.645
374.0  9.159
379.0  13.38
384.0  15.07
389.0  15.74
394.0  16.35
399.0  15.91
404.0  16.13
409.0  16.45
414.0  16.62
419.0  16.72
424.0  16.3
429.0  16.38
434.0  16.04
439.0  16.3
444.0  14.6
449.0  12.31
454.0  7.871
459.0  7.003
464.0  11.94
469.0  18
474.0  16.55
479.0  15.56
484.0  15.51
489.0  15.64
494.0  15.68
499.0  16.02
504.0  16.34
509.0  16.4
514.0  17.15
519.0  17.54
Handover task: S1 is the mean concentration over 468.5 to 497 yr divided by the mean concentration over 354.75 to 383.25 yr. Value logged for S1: 1.3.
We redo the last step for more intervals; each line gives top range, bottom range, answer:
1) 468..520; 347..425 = 1.12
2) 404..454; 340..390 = 1.13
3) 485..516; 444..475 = 1.32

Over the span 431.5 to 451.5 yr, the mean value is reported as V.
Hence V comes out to 14.8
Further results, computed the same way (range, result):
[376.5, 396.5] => 15.1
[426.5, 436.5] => 16.2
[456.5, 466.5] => 9.47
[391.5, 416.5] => 16.3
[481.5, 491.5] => 15.6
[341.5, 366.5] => 14.8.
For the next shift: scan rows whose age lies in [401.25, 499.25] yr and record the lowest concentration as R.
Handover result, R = 7.003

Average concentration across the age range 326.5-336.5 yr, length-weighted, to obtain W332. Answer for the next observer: 15.7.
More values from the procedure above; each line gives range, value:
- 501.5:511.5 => 16.4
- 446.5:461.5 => 9.06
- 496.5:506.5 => 16.2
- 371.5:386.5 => 12.5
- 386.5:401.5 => 16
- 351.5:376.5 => 12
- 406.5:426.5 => 16.5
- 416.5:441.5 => 16.3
